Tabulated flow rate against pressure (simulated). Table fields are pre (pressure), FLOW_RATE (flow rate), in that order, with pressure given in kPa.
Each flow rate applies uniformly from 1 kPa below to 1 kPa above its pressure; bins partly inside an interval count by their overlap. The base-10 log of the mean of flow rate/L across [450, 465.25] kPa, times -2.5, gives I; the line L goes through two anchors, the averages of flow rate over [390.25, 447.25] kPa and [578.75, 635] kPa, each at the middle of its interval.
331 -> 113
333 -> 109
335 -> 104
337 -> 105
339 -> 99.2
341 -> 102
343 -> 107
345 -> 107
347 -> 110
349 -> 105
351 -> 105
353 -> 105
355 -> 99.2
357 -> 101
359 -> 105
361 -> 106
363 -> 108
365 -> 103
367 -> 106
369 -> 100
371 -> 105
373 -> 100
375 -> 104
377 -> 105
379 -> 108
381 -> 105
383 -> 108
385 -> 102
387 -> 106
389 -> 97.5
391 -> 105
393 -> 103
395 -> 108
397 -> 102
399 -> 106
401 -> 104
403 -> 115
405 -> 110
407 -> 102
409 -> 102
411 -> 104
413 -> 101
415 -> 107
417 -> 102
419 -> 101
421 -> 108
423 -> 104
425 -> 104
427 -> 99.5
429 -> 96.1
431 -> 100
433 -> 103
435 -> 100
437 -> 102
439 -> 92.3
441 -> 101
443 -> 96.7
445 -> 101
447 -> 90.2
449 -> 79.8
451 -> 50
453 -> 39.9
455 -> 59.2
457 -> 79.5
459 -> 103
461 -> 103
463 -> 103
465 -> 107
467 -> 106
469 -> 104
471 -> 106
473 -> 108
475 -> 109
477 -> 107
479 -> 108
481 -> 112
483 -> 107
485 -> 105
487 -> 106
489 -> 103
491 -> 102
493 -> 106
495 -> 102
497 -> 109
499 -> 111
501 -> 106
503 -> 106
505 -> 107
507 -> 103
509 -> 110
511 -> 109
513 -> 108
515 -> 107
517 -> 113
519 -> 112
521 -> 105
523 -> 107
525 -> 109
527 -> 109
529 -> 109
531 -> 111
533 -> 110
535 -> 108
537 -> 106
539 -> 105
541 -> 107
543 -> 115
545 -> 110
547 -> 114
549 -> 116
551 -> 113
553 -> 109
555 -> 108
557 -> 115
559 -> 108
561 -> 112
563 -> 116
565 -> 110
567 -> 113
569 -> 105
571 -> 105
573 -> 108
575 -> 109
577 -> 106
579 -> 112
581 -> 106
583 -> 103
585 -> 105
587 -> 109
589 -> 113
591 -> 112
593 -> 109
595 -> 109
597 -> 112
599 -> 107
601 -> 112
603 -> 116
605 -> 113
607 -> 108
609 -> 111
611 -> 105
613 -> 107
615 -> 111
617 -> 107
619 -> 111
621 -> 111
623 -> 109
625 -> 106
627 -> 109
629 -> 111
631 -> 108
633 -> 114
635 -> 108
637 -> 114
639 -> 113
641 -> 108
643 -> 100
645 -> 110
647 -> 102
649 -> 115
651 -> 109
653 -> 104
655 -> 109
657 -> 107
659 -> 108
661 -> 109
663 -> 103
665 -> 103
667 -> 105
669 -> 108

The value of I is 0.30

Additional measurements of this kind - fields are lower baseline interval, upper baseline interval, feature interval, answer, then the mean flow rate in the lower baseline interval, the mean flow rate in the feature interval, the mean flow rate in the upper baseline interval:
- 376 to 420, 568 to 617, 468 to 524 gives -0.003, 105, 107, 109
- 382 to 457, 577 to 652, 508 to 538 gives -0.053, 97.4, 109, 109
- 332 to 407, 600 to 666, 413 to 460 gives 0.148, 105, 92.3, 109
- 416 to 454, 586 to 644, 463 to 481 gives -0.111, 93.2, 107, 110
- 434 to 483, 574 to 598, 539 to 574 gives -0.052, 94.7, 111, 109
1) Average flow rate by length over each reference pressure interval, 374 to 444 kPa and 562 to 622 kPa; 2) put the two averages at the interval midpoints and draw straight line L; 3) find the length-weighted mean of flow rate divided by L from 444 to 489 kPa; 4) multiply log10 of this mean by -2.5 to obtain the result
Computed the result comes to 0.11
